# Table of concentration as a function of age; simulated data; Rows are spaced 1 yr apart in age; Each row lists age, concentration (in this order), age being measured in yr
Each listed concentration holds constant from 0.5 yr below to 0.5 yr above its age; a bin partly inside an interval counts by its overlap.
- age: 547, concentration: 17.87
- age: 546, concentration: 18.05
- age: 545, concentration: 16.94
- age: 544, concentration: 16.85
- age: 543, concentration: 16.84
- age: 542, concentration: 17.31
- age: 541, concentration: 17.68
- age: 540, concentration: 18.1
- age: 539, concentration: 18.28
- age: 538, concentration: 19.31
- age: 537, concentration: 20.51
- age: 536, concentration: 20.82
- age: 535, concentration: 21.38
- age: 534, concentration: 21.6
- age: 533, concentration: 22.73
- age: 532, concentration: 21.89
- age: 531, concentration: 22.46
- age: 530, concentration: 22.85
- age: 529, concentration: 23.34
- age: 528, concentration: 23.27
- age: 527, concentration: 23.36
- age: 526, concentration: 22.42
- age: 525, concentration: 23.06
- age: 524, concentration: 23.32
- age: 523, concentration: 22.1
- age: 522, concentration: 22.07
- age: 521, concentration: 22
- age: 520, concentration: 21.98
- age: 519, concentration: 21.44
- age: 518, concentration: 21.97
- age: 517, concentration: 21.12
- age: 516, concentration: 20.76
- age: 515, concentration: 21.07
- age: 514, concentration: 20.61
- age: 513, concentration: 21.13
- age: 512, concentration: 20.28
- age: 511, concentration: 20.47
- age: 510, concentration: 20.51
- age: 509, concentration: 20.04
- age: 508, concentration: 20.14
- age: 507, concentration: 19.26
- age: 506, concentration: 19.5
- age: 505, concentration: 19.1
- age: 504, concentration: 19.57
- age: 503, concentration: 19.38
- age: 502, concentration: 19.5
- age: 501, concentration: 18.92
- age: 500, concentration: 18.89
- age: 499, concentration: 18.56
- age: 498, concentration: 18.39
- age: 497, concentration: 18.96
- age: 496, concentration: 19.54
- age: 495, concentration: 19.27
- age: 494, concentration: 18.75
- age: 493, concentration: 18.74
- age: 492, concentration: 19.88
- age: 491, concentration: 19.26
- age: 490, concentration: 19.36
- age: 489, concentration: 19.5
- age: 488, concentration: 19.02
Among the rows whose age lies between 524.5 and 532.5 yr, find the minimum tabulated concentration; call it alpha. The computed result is 21.89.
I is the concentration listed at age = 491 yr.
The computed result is 19.26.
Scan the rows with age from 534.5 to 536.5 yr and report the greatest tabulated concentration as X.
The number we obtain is 21.38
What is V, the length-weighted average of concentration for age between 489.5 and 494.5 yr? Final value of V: 19.2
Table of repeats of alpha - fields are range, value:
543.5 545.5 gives 16.85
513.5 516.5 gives 20.61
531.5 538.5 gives 19.31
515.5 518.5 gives 20.76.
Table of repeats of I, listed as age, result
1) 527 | 23.36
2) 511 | 20.47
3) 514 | 20.61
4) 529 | 23.34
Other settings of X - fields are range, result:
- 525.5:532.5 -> 23.36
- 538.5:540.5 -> 18.28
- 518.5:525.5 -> 23.32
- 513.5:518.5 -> 21.97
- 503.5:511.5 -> 20.51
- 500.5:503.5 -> 19.5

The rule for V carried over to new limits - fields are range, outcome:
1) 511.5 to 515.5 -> 20.8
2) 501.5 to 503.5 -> 19.4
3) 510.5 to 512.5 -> 20.4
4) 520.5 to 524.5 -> 22.4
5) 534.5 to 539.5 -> 20.1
